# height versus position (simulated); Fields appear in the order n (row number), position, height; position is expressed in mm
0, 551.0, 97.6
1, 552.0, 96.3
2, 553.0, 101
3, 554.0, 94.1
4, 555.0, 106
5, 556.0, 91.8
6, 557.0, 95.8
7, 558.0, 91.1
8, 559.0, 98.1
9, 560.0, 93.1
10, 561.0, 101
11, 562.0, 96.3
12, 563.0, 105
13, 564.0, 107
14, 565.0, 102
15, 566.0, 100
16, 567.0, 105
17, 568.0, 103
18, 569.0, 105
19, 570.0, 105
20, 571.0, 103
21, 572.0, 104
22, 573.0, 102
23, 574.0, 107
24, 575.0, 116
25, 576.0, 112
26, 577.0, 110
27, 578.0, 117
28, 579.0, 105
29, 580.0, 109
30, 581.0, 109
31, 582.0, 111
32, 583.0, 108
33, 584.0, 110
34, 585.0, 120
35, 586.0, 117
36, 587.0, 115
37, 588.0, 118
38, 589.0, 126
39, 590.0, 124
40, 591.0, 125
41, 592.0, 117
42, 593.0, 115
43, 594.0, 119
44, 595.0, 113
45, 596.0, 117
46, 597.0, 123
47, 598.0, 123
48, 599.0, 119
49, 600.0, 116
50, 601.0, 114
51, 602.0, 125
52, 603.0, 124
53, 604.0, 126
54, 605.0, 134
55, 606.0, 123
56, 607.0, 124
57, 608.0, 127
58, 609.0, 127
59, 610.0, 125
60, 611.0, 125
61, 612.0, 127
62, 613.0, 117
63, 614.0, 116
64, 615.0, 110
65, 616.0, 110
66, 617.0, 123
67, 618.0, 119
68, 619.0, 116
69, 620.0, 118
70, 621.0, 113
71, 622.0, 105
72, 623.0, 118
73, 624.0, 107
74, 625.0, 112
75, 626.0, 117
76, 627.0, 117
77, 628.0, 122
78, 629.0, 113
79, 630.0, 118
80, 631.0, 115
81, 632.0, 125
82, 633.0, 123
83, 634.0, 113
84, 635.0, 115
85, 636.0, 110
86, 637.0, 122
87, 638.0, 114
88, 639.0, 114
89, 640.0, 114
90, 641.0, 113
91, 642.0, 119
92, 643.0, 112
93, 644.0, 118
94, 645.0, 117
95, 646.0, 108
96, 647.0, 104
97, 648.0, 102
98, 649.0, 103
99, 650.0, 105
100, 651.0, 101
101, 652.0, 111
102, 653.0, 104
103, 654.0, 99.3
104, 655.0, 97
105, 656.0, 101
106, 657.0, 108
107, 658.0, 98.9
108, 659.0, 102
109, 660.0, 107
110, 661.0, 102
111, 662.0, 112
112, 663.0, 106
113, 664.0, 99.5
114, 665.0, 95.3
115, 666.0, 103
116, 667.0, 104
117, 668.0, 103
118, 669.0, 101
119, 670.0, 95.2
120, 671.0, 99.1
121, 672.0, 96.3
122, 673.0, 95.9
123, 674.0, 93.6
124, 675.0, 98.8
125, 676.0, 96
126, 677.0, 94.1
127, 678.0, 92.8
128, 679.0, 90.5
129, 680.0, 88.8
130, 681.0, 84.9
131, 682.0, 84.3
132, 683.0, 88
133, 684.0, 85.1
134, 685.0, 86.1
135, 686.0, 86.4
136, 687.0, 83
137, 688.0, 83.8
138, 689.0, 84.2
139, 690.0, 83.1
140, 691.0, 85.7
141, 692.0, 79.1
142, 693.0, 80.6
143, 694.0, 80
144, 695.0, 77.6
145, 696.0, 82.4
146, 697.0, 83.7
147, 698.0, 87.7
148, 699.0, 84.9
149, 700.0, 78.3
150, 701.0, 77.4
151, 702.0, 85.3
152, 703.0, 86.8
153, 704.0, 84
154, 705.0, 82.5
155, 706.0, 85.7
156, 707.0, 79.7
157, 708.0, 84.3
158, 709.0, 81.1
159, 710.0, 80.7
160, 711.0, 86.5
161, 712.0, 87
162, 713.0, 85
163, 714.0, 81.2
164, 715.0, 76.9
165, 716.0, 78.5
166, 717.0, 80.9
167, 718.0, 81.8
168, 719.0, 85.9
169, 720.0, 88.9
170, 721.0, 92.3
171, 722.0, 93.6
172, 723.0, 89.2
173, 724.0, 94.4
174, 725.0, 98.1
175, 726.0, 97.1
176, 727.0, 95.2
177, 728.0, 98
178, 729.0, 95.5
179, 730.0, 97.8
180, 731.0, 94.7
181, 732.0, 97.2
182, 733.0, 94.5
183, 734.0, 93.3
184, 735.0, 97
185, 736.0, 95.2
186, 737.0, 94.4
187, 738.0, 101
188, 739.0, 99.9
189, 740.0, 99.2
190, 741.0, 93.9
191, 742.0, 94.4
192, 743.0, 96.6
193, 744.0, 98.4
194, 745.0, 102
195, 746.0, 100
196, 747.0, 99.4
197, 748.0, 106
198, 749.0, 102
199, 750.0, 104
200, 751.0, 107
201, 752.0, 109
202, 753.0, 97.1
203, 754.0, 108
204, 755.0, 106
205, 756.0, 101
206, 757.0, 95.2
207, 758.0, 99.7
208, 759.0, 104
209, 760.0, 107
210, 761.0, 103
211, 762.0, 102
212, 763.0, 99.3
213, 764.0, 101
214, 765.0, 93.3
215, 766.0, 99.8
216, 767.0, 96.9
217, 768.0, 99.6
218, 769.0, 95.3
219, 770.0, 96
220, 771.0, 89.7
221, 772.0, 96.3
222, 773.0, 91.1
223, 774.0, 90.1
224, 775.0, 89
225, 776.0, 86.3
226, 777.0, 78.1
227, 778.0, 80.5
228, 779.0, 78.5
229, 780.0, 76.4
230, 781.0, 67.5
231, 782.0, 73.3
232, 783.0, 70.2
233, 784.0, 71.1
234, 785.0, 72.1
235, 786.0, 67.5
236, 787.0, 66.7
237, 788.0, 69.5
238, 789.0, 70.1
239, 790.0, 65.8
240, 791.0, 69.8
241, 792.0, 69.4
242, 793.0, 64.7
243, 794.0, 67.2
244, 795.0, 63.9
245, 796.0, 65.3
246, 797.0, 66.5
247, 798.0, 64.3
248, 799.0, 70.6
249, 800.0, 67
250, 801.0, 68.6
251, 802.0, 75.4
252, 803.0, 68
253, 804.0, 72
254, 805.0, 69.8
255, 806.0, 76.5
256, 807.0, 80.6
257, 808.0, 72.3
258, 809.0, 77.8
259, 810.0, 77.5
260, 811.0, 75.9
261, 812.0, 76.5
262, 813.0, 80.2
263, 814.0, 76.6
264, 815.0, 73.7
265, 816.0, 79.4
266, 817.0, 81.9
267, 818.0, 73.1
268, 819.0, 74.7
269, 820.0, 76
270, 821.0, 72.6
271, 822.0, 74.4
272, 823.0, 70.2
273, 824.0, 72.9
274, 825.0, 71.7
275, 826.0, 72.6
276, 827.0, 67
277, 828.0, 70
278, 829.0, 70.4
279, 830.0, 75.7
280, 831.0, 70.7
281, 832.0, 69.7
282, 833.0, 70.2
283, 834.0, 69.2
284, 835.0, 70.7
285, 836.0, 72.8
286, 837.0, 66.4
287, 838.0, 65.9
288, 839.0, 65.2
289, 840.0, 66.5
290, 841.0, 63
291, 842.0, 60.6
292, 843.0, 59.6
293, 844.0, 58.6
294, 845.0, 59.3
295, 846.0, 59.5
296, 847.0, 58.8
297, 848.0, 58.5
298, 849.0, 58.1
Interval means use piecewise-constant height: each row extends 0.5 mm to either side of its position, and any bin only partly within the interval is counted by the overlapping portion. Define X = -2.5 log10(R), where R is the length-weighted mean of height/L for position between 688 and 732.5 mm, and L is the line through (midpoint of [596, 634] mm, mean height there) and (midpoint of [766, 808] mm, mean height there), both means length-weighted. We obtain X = 0.108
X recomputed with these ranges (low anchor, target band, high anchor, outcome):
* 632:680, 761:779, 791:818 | -0.16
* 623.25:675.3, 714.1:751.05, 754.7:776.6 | 0.06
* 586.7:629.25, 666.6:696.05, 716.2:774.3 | 0.20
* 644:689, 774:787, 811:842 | 0.05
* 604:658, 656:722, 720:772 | 0.19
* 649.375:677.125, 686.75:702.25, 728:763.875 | 0.22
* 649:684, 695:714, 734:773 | 0.19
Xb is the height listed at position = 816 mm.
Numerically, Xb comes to 79.4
